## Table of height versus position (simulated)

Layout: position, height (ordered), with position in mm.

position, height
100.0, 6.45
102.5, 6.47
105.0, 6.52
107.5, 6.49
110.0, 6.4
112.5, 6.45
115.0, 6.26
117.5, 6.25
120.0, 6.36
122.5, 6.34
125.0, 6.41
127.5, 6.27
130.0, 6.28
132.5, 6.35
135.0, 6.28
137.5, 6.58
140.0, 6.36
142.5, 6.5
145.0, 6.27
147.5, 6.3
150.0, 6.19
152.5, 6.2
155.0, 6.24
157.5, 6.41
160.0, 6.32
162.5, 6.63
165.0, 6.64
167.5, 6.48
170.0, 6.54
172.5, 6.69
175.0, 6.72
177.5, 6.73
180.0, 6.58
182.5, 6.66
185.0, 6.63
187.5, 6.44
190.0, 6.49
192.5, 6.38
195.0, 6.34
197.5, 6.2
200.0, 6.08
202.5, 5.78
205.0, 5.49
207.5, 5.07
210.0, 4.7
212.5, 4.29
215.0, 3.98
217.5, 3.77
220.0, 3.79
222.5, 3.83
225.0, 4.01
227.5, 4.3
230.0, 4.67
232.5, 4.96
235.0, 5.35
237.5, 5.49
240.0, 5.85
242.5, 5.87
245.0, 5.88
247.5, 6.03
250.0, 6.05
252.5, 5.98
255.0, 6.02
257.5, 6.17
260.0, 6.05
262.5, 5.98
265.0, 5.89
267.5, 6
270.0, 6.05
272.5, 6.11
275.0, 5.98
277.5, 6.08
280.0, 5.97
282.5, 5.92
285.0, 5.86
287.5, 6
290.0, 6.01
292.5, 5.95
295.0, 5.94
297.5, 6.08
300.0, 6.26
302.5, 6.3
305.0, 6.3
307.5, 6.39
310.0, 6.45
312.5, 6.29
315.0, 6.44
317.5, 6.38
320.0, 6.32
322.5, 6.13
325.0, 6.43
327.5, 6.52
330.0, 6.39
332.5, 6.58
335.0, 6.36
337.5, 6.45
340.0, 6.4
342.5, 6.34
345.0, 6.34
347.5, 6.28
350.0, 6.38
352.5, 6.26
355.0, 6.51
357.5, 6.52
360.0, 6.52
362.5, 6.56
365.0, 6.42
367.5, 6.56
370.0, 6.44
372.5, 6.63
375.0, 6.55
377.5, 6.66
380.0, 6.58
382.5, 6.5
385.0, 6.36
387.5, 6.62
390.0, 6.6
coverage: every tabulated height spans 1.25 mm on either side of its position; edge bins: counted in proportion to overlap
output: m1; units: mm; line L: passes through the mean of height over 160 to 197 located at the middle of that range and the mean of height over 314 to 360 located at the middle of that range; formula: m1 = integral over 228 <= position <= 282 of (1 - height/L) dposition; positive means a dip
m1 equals 5.5 mm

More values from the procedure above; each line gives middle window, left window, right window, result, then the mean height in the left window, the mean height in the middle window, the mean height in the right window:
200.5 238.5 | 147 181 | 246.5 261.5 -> 9.5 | 6.48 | 4.65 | 6.05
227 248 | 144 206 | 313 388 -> 3.3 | 6.38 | 5.39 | 6.44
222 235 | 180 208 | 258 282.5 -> 3.5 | 6.19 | 4.48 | 6.01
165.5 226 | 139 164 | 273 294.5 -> 5.4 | 6.34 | 5.67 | 5.98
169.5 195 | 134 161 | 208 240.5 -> -4.9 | 6.33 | 6.58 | 4.52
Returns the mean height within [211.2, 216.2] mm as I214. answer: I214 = 4.14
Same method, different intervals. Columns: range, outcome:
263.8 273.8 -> 6.01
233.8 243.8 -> 5.64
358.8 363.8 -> 6.54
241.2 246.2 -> 5.87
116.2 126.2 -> 6.34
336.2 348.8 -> 6.36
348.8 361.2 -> 6.44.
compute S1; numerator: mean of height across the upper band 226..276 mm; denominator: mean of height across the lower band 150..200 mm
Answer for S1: 0.9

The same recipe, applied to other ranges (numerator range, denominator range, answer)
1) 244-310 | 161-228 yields 1.06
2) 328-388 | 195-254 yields 1.26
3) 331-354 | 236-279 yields 1.07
